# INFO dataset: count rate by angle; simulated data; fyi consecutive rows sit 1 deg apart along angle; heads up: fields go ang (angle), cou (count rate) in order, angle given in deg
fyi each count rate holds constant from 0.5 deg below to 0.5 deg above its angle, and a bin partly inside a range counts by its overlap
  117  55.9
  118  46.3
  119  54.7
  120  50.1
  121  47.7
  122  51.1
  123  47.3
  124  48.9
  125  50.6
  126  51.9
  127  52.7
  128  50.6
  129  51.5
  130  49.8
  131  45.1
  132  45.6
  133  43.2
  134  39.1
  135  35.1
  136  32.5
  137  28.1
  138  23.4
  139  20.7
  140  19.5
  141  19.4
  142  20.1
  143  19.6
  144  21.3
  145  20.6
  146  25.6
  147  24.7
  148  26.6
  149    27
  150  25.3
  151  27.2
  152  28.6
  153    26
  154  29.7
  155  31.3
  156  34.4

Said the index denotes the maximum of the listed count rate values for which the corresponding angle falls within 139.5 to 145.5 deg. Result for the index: 21.3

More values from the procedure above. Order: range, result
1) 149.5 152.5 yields 28.6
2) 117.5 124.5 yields 54.7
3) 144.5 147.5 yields 25.6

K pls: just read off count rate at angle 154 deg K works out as 29.7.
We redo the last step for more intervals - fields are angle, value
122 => 51.1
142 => 20.1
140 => 19.5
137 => 28.1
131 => 45.1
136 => 32.5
